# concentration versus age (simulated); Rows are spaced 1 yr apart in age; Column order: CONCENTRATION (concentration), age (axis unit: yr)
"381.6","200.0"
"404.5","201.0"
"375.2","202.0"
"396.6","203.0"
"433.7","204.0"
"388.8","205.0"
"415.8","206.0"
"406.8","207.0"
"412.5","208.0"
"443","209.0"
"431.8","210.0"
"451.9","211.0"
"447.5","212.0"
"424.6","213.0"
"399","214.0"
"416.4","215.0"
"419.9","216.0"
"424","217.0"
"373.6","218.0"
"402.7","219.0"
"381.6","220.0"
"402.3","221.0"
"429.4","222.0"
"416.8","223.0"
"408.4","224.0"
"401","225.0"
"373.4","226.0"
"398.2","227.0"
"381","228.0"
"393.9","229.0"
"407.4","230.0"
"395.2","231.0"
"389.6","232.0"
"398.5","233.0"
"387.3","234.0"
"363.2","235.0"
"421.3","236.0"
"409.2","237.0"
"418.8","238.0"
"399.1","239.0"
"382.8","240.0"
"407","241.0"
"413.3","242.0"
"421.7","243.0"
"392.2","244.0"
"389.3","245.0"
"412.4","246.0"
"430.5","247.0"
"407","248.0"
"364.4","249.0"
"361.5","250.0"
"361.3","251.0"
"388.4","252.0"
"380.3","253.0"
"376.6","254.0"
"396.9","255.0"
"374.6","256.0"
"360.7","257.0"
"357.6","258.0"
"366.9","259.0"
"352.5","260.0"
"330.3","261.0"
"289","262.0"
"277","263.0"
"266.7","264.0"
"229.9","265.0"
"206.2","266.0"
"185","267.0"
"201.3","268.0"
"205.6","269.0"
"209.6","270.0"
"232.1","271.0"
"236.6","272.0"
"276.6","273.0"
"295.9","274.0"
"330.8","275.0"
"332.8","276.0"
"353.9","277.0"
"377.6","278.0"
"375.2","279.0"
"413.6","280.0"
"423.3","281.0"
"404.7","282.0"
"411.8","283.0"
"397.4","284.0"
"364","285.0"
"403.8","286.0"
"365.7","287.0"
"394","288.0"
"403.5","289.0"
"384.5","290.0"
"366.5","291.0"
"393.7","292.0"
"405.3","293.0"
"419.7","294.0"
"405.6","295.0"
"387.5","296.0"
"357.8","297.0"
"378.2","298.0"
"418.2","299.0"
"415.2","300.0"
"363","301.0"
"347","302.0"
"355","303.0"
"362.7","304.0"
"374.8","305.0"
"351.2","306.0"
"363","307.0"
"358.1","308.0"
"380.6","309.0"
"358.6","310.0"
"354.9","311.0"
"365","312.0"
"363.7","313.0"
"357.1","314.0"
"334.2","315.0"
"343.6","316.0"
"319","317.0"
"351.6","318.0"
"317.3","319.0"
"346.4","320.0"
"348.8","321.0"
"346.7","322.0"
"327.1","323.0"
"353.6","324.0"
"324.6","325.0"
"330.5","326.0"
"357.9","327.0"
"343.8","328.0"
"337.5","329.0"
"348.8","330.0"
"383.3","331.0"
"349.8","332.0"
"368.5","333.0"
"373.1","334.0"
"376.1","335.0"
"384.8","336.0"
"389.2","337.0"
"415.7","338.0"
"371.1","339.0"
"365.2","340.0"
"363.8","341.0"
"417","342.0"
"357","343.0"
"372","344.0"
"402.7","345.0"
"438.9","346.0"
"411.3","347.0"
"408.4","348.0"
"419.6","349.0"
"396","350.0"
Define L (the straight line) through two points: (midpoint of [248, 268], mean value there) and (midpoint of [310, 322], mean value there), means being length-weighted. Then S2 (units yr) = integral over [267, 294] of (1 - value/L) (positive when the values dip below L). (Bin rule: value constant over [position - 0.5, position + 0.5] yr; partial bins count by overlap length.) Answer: -0.7 yr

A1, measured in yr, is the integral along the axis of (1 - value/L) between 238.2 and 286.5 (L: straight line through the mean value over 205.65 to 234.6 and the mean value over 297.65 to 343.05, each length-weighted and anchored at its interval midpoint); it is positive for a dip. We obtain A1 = 5.4 yr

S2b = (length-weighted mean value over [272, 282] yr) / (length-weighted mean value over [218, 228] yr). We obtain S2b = 0.88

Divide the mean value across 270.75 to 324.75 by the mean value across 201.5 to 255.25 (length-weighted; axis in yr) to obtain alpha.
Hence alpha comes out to 0.90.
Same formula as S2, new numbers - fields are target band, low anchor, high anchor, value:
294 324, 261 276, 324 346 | -3.7 yr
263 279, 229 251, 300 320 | 4.7 yr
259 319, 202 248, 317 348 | 6.0 yr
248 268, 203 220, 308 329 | 3.1 yr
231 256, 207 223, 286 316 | 0.6 yr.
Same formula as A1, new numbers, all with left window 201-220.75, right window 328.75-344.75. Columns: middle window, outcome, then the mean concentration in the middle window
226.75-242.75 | 0.3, 398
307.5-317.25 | 0.7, 354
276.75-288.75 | 0.0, 391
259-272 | 4.7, 253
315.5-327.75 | 1.3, 339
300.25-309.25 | 0.5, 363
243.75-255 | 0.4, 388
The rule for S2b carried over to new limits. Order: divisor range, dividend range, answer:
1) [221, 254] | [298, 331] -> 0.89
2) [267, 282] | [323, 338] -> 1.18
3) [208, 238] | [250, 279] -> 0.76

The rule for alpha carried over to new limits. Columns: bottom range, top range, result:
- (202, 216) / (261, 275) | 0.59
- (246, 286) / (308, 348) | 1.09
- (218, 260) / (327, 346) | 0.95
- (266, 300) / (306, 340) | 1.02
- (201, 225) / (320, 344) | 0.88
